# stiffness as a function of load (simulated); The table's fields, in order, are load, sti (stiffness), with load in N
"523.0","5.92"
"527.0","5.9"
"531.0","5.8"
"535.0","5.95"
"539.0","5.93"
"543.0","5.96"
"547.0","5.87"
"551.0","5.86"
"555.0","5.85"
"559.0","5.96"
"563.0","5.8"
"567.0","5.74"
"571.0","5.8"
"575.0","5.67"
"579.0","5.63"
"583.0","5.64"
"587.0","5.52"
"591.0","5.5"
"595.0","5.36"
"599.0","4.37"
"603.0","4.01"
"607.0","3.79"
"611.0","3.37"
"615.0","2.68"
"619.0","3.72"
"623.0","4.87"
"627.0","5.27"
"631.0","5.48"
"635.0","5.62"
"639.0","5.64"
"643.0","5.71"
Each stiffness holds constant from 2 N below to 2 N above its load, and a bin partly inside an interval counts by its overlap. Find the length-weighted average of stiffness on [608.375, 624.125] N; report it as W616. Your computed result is 3.6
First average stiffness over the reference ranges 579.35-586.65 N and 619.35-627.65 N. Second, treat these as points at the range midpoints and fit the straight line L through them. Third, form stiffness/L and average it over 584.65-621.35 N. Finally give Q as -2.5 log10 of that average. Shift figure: 0.22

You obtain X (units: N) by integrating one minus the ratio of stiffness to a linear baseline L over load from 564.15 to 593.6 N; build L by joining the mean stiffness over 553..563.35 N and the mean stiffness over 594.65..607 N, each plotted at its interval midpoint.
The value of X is -3.0 N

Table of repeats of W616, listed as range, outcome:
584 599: 5.33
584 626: 4.37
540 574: 5.85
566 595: 5.62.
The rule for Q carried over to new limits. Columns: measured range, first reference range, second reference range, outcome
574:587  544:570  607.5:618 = -0.19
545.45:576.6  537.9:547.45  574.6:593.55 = -0.01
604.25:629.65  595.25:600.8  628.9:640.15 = 0.28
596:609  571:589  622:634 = 0.30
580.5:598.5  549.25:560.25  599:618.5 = -0.23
